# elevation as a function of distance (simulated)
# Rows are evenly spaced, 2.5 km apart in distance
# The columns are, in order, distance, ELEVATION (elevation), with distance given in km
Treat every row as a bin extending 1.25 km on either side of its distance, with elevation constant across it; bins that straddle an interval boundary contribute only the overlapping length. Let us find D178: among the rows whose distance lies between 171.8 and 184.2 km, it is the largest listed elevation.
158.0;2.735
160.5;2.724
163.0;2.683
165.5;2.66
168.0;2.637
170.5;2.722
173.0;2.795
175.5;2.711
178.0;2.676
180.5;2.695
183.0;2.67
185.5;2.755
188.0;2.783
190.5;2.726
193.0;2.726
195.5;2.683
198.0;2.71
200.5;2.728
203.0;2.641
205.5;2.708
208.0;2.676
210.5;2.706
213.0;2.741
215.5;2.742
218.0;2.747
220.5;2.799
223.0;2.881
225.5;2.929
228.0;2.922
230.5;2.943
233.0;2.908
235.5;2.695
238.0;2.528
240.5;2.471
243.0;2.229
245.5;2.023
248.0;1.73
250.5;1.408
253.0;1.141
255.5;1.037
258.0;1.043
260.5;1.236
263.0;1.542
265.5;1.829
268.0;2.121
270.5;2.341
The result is 2.795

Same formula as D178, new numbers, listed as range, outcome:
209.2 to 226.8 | 2.929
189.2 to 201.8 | 2.728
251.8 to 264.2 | 1.542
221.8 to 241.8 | 2.943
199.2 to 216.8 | 2.742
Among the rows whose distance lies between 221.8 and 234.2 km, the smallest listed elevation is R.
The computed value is 2.881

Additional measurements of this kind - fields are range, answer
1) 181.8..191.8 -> 2.67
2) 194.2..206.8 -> 2.641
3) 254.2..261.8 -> 1.037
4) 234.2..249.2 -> 1.73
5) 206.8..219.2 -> 2.676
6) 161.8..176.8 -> 2.637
